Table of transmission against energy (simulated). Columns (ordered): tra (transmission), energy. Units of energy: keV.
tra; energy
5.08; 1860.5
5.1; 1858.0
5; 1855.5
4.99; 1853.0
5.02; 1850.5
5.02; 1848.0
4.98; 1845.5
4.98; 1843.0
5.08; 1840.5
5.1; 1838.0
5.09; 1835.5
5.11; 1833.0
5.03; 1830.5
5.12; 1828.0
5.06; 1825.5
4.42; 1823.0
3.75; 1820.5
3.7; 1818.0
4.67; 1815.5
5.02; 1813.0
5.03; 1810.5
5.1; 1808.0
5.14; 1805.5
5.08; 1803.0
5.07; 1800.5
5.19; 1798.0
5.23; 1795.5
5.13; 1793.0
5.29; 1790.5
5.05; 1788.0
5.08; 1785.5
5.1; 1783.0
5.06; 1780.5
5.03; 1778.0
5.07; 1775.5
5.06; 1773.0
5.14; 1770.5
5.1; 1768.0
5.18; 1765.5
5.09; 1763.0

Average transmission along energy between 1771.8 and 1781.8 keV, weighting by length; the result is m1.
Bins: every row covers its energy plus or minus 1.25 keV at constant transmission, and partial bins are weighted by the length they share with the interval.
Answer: 5.06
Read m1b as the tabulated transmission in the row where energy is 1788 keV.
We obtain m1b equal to 5.05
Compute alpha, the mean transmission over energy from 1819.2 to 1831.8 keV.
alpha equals 4.67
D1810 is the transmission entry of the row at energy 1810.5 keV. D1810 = 5.03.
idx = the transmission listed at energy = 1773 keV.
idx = 5.06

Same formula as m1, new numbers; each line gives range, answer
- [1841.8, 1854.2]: 5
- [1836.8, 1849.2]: 5.03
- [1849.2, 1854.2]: 5.01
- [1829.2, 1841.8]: 5.08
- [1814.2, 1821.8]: 4.05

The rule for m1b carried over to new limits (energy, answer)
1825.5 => 5.06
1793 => 5.13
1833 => 5.11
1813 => 5.02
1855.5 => 5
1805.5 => 5.14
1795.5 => 5.23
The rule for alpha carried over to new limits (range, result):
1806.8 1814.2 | 5.05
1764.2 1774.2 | 5.12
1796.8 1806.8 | 5.12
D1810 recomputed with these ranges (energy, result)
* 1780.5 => 5.06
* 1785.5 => 5.08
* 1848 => 5.02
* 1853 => 4.99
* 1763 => 5.09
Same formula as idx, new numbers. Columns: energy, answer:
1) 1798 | 5.19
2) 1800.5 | 5.07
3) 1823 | 4.42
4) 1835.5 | 5.09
